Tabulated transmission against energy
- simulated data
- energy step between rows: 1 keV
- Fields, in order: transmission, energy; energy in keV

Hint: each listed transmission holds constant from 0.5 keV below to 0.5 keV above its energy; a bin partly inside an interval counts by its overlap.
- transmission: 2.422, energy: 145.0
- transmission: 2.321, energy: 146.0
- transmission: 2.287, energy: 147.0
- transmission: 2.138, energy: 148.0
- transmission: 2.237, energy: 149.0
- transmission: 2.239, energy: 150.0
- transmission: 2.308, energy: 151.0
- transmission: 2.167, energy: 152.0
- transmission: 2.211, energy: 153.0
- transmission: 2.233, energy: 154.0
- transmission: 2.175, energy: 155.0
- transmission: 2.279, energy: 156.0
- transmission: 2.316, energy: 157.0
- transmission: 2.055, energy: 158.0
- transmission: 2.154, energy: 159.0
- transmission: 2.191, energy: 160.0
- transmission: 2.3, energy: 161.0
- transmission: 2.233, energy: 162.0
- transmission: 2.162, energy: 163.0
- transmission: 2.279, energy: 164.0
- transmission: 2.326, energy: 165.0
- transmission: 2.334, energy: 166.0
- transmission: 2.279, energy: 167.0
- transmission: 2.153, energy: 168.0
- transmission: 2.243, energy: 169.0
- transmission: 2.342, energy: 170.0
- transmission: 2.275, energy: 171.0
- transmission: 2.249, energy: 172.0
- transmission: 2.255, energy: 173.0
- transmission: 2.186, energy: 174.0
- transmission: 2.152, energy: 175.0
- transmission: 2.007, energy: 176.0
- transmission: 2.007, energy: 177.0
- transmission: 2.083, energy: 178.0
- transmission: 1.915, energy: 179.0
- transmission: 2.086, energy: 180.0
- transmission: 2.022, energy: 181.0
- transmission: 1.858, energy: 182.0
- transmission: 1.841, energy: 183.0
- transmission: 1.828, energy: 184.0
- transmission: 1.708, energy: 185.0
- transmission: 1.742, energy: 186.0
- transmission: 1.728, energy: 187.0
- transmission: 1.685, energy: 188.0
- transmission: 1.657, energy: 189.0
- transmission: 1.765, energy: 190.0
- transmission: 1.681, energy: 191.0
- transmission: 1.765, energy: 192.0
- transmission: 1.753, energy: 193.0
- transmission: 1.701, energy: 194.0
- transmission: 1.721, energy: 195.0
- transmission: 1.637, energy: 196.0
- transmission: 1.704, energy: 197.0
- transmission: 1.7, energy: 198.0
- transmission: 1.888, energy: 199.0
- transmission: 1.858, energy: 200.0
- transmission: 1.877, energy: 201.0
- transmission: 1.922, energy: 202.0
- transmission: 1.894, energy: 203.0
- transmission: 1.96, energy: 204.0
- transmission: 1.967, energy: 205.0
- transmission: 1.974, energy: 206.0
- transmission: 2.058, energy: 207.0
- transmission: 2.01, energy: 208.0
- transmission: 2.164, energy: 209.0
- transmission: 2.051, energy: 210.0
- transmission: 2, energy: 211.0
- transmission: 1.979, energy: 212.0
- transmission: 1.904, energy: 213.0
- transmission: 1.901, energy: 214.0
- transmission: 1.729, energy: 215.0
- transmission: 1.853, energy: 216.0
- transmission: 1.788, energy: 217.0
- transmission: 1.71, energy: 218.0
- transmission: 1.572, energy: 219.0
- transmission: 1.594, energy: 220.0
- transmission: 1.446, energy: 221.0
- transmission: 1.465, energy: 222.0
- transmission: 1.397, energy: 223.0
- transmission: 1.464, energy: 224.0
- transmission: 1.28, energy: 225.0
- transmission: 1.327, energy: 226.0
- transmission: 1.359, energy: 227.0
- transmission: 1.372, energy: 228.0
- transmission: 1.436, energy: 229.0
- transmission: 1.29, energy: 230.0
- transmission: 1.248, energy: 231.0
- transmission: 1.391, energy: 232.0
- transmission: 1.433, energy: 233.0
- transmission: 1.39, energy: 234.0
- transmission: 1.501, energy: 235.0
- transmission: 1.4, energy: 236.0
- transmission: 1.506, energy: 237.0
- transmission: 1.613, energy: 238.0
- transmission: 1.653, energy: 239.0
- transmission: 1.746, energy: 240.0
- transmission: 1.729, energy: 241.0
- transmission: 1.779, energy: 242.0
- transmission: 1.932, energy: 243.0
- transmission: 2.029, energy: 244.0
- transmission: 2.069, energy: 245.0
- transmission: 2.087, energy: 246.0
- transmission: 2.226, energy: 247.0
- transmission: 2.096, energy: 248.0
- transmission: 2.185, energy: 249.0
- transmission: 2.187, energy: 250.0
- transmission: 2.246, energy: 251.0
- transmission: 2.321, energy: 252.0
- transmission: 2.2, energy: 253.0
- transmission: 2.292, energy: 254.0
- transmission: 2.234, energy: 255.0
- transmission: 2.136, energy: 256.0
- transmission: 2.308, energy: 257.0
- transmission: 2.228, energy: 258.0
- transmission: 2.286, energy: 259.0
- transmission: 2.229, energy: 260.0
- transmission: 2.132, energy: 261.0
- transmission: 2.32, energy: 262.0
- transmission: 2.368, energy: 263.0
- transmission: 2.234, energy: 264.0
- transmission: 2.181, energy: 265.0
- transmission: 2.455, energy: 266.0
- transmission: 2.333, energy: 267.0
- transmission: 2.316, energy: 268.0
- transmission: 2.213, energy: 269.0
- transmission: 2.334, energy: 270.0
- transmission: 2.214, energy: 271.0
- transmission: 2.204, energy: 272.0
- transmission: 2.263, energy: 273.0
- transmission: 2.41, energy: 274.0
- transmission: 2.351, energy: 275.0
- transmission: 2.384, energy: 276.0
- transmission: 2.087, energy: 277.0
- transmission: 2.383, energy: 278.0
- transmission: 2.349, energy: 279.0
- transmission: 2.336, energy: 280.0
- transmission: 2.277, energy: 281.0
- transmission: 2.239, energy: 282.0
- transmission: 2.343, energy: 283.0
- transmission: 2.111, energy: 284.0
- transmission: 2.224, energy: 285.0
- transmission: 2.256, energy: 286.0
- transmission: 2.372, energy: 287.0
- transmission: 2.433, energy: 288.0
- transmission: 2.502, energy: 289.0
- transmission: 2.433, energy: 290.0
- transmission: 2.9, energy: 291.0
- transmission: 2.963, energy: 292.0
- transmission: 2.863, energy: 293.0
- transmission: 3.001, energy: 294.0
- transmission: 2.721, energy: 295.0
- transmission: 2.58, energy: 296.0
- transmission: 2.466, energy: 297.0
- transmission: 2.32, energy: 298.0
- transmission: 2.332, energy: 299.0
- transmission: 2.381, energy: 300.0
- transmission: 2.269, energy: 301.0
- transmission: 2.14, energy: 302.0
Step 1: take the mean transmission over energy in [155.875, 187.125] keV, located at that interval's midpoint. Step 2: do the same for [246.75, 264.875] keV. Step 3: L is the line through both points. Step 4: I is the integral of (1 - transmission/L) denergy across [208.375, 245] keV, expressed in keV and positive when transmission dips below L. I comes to 9.38 keV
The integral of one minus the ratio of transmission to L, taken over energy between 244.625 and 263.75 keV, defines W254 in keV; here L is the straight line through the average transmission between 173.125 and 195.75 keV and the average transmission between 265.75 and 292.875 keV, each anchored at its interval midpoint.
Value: 0.1 keV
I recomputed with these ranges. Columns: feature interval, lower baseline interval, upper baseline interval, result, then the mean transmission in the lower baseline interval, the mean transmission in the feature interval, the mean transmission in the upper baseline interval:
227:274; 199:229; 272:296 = 3.1 keV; 1.75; 1.98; 2.44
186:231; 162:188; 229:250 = 4.1 keV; 2.08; 1.72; 1.72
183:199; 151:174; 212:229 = 1.6 keV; 2.24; 1.73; 1.58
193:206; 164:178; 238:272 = 2.2 keV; 2.21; 1.82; 2.15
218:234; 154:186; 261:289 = 5.8 keV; 2.13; 1.41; 2.3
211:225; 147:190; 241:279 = 3.2 keV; 2.11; 1.67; 2.22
